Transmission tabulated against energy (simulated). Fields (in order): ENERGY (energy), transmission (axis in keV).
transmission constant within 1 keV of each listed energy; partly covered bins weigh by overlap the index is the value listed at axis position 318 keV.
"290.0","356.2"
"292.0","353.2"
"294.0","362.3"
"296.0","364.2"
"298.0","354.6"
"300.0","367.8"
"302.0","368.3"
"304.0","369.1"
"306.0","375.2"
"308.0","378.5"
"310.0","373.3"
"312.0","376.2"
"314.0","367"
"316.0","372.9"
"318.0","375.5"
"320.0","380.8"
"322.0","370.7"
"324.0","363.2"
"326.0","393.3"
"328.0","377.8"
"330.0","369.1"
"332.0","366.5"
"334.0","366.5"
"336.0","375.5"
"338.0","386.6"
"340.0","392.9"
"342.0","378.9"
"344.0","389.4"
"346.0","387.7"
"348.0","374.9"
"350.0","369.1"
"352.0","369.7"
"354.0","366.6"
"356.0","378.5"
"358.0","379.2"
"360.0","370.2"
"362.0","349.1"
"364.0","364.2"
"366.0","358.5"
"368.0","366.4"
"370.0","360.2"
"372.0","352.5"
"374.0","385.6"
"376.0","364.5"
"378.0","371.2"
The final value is 375.5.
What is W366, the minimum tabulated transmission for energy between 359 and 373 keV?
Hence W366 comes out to 349.1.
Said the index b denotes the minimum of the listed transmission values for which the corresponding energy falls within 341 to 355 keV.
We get 366.6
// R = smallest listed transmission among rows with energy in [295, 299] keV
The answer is 354.6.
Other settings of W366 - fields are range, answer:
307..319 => 367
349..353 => 369.1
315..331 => 363.2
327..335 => 366.5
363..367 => 358.5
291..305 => 353.2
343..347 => 387.7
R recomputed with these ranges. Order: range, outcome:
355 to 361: 370.2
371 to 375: 352.5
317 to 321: 375.5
